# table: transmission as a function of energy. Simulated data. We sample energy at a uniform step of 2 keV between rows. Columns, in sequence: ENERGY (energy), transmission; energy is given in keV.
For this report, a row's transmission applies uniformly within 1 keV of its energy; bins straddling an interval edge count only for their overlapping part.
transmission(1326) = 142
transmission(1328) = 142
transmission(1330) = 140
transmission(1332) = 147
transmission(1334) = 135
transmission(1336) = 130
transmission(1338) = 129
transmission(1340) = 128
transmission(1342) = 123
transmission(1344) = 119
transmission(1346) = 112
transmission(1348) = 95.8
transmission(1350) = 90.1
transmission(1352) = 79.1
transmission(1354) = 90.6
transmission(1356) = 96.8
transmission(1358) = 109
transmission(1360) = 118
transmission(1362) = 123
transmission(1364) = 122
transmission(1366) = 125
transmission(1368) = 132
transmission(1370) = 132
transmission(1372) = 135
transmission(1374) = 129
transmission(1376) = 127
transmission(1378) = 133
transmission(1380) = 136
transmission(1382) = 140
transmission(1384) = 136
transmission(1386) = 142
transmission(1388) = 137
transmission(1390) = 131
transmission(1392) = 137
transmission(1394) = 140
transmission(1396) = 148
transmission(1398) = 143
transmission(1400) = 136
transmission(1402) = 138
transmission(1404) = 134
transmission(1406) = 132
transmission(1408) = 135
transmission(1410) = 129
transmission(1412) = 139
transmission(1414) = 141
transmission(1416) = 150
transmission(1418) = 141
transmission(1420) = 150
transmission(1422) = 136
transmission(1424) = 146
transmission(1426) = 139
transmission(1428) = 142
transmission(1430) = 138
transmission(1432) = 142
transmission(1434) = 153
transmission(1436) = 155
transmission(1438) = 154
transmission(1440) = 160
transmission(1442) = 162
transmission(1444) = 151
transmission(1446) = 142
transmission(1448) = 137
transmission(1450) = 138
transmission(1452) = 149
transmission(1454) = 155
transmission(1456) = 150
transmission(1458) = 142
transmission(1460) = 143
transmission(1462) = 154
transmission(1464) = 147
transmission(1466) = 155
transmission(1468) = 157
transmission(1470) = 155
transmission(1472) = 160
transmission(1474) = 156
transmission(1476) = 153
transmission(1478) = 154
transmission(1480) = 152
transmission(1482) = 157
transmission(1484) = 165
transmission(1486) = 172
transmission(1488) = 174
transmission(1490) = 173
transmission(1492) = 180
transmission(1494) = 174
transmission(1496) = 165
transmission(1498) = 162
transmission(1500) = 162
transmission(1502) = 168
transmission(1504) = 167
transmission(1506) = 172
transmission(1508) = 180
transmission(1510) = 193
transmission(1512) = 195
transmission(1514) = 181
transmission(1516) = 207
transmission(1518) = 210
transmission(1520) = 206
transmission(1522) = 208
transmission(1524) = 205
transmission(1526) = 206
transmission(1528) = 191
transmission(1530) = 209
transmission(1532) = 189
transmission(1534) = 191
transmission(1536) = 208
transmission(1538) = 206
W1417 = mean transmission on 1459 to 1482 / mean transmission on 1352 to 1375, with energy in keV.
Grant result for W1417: 1.31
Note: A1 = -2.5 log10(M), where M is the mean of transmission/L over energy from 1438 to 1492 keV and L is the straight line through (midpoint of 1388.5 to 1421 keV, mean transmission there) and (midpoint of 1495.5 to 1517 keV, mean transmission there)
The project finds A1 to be 0.05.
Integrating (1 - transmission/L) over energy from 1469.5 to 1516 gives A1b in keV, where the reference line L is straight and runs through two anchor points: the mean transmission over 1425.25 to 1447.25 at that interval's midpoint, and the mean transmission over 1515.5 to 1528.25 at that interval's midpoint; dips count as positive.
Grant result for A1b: 4.3 keV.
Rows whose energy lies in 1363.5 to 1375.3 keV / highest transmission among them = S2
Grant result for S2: 135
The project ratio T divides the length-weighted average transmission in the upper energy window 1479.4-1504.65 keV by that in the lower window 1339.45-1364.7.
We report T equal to 1.55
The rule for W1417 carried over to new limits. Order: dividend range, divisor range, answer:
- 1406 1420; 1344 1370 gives 1.28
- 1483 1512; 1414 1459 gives 1.18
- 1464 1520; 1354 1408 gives 1.31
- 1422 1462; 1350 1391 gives 1.20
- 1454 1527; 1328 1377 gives 1.42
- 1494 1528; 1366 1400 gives 1.37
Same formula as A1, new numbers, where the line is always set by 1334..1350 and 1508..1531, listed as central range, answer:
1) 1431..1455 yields 0.10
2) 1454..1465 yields 0.17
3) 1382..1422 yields 0.05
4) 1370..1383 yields 0.01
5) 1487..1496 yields 0.08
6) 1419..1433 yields 0.11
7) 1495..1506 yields 0.16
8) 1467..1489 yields 0.14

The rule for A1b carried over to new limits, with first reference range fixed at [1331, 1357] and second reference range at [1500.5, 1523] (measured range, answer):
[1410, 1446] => 1.2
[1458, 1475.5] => 1.7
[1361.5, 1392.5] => -1.0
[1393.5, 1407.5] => 0.0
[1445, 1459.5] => 1.6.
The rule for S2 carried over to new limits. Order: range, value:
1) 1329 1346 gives 147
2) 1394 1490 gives 174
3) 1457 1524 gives 210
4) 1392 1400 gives 148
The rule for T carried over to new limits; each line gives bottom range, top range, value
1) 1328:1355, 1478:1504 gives 1.41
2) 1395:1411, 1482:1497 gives 1.25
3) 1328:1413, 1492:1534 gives 1.47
